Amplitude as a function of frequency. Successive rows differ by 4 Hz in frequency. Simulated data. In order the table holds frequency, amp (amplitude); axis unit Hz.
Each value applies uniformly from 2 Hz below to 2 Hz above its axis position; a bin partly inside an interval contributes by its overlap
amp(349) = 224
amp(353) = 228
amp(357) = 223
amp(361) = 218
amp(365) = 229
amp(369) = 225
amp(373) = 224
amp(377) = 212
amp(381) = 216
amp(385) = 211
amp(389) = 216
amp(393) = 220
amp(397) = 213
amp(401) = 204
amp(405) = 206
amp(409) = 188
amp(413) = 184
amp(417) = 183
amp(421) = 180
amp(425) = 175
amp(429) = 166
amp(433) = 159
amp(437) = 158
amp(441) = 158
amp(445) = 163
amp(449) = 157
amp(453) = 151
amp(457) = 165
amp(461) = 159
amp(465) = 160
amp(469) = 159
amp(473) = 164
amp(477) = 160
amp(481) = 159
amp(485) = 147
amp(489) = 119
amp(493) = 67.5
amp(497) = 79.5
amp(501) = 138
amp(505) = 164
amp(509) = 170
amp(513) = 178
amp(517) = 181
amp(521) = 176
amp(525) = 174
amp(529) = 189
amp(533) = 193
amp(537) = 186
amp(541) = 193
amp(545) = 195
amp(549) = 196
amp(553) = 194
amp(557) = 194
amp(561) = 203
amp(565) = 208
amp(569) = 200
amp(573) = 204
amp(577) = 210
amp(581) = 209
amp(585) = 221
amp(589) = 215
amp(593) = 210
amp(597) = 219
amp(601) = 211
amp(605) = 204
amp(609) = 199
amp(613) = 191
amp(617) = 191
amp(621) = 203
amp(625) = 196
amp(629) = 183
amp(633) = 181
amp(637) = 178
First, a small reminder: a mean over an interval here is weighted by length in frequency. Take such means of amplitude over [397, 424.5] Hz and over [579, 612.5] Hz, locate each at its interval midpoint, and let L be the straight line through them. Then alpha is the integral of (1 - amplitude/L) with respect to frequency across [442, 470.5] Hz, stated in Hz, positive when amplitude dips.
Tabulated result 5.4 Hz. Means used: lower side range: 192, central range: 159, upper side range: 210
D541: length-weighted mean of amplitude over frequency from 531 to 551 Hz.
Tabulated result 193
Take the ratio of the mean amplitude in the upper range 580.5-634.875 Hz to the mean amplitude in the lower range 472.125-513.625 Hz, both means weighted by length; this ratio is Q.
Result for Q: 1.5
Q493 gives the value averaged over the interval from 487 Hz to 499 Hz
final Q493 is 88.7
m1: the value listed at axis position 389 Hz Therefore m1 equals 216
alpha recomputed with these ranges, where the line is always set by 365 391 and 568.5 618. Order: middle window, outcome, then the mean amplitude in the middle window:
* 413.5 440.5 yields 5.69 Hz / 170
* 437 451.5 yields 3.77 Hz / 159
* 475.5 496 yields 8.23 Hz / 127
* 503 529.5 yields 4.49 Hz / 175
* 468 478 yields 2.44 Hz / 161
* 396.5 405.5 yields 0.41 Hz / 207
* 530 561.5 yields 2.37 Hz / 194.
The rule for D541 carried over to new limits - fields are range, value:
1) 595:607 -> 211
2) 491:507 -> 112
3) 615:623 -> 197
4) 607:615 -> 195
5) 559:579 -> 205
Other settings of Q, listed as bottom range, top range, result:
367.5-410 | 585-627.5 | 0.96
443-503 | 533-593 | 1.41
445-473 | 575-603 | 1.34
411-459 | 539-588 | 1.22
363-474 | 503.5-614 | 1.05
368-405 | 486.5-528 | 0.68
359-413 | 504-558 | 0.87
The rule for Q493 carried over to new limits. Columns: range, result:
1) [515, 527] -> 177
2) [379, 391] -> 214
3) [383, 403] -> 213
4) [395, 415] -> 199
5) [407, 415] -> 186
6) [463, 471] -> 160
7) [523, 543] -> 187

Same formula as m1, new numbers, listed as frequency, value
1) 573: 204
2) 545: 195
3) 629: 183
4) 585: 221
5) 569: 200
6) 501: 138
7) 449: 157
